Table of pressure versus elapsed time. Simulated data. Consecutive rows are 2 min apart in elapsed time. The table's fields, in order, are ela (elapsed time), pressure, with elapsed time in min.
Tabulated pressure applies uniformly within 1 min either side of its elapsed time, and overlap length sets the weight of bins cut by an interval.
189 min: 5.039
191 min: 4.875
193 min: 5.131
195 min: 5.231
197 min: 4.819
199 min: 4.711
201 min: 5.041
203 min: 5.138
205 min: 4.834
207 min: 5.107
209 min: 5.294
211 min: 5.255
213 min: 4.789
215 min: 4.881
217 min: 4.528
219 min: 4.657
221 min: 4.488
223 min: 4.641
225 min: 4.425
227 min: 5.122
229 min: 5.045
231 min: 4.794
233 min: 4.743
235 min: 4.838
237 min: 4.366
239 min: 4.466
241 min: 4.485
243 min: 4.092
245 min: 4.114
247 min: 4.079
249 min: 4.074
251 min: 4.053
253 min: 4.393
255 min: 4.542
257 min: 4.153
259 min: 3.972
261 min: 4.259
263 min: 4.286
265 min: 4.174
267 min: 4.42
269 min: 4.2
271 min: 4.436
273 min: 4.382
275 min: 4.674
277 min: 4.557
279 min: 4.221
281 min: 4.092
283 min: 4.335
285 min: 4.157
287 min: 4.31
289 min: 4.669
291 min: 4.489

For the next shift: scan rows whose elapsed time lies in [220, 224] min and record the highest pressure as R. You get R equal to 4.641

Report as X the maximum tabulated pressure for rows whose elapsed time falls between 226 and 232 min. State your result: 5.122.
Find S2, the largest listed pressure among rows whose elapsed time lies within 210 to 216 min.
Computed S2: 5.255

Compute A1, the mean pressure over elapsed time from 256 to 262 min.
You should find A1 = 4.13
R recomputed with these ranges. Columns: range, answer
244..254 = 4.393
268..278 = 4.674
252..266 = 4.542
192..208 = 5.231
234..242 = 4.838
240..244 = 4.485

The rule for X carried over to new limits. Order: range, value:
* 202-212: 5.294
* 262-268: 4.42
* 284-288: 4.31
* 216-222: 4.657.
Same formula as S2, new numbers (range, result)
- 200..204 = 5.138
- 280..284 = 4.335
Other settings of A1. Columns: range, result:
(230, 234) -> 4.77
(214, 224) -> 4.64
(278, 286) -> 4.2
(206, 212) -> 5.22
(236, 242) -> 4.44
